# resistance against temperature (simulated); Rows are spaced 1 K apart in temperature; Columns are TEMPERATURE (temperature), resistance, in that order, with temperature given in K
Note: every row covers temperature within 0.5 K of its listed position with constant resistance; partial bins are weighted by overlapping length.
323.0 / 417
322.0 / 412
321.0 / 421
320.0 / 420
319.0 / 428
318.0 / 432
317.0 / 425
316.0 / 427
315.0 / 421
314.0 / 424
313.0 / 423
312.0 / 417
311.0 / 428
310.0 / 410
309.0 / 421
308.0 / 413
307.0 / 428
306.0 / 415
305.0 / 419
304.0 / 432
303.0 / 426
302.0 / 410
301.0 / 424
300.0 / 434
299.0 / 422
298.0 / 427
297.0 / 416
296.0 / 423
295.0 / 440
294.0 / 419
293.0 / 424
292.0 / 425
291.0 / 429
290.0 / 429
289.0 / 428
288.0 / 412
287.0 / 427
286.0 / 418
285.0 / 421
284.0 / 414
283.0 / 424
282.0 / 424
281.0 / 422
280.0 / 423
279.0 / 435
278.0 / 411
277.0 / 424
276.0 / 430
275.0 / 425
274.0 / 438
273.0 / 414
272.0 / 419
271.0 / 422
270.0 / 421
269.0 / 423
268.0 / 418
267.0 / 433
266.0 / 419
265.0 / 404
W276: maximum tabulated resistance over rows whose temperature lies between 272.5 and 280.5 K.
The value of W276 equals 438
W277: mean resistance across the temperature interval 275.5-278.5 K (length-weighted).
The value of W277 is 422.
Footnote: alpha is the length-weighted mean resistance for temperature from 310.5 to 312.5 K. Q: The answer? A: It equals 422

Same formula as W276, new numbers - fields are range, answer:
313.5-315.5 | 424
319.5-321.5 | 421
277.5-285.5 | 435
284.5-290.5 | 429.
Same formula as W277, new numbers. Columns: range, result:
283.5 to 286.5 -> 418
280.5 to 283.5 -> 423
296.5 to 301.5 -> 425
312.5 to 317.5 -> 424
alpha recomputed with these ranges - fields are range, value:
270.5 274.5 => 423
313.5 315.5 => 422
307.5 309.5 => 417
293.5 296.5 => 427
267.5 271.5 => 421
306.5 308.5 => 420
